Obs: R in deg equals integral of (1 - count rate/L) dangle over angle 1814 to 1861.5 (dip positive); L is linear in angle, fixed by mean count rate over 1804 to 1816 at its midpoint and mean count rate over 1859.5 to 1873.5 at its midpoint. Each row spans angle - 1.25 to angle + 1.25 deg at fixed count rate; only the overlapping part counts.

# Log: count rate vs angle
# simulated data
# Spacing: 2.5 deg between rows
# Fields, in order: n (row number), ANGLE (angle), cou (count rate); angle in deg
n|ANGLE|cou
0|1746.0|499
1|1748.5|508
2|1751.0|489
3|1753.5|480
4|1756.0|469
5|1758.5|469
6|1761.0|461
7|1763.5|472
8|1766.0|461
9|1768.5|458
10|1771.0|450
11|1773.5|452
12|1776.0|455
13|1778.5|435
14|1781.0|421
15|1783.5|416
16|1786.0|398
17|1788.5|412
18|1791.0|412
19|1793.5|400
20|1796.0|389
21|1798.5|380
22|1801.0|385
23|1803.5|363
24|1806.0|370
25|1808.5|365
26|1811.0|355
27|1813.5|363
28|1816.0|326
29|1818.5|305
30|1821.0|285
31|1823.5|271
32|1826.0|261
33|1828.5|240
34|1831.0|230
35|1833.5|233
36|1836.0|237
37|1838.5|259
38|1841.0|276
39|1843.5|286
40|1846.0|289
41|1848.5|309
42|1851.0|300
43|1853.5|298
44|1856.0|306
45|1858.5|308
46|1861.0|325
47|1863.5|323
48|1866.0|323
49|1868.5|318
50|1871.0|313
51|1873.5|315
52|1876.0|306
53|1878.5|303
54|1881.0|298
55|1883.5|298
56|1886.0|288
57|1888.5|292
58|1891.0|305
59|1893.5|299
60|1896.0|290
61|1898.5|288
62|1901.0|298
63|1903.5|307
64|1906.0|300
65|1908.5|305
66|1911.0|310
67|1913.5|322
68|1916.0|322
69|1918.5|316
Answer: 8.0 deg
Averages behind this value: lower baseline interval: 359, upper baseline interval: 320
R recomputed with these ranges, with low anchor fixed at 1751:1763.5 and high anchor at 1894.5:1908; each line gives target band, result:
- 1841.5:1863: 3.2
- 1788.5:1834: 8.4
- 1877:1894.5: 1.0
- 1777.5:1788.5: 0.6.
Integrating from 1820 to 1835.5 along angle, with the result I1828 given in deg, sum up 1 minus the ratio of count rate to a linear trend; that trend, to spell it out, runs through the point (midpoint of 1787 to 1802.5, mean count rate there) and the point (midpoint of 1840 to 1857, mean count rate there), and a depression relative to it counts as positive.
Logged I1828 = 3.8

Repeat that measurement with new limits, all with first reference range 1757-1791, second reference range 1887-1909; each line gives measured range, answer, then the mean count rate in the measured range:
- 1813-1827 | 3.2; 299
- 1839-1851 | 2.3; 289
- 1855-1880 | 1.4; 314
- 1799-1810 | 1.0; 371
